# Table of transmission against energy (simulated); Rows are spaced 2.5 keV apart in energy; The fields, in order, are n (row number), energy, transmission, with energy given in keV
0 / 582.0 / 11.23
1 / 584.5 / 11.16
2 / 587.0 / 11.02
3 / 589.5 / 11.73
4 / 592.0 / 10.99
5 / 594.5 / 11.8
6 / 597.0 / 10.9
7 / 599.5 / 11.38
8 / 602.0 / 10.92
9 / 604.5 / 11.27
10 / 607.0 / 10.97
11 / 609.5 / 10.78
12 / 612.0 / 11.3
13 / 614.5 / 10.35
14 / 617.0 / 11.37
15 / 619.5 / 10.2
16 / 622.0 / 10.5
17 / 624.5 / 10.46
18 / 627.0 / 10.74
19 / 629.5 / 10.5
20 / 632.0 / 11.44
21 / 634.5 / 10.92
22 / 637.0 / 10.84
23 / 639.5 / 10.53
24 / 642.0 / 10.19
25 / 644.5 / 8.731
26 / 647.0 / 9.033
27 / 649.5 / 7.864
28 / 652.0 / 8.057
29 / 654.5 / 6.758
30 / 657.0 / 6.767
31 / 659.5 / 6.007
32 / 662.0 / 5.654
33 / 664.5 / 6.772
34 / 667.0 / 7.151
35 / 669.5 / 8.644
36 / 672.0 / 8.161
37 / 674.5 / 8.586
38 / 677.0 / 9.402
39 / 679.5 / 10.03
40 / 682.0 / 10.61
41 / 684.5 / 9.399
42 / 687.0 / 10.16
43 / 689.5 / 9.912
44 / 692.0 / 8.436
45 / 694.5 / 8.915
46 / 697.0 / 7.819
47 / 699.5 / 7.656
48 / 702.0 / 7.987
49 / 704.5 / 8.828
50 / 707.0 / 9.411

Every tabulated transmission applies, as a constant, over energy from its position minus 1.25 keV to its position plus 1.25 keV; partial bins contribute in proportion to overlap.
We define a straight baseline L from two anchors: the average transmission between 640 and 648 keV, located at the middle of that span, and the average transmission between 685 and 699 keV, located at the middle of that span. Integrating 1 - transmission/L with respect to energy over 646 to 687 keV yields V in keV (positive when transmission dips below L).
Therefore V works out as 4.91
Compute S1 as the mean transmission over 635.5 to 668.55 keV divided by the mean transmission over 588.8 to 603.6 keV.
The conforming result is 0.71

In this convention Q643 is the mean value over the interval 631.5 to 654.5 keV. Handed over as 9.52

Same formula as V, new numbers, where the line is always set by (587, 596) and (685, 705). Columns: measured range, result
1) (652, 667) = 4.8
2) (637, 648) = 0.4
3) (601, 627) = 0.1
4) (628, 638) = -0.6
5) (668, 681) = 0.4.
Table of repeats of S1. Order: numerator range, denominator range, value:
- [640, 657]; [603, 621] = 0.77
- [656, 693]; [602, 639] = 0.77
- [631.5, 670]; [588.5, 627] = 0.76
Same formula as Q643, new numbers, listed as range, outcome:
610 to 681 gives 9.2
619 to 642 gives 10.7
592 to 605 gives 11.2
